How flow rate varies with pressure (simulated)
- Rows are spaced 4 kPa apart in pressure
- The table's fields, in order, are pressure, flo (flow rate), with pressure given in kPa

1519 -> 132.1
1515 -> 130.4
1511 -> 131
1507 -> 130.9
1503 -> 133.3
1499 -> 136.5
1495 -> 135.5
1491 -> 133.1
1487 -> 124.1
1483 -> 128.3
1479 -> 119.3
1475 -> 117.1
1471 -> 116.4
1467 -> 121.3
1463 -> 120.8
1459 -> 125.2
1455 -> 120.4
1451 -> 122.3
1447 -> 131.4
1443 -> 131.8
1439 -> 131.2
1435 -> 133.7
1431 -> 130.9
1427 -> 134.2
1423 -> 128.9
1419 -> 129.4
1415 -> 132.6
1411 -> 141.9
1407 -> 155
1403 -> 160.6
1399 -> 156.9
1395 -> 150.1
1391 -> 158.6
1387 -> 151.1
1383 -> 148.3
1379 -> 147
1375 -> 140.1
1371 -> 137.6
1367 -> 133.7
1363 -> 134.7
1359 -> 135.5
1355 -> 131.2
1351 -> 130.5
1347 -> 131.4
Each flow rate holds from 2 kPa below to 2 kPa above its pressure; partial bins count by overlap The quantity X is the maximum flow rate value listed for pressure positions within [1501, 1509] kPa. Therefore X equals 133.3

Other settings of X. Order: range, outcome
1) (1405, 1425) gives 155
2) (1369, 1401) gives 158.6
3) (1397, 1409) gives 160.6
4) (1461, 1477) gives 121.3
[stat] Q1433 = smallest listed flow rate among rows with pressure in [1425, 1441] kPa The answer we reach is 130.9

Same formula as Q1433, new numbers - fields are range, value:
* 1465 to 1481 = 116.4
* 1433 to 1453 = 122.3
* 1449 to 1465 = 120.4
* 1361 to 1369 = 133.7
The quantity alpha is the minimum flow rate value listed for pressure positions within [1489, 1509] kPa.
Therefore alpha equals 130.9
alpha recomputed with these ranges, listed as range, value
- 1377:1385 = 147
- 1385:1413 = 141.9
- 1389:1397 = 150.1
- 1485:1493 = 124.1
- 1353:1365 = 131.2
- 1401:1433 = 128.9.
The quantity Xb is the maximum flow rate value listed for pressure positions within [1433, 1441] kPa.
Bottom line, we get 133.7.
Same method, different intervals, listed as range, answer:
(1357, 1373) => 137.6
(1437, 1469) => 131.8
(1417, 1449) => 134.2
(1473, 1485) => 128.3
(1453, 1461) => 125.2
